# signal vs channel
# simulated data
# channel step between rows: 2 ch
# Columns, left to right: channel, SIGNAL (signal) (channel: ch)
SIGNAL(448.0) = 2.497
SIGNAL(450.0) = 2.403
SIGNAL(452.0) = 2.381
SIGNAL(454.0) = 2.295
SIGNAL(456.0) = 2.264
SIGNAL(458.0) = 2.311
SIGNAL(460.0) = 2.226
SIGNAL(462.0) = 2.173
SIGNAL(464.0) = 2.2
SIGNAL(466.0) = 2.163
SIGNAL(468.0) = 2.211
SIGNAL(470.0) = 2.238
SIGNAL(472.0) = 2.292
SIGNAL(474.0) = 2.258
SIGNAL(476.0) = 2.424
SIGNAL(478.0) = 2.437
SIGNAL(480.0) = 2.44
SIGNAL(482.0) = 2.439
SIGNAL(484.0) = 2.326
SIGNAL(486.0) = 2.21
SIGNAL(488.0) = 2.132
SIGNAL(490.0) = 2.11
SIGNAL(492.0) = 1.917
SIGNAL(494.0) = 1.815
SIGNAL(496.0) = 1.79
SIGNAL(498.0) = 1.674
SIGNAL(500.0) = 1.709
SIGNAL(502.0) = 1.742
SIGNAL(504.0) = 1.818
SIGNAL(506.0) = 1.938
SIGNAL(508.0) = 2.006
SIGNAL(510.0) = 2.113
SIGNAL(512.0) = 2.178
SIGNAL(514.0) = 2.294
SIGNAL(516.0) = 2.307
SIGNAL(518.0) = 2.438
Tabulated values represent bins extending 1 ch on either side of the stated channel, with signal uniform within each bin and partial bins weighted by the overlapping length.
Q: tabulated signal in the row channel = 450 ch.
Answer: 2.403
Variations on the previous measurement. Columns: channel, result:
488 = 2.132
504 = 1.818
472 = 2.292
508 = 2.006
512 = 2.178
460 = 2.226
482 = 2.439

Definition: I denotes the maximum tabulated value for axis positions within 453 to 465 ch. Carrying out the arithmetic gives 2.311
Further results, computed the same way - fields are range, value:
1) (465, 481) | 2.44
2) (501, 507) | 1.938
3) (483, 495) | 2.326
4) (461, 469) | 2.211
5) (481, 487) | 2.439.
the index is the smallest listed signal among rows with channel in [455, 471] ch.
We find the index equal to 2.163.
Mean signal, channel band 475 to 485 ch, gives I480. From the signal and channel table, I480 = 2.41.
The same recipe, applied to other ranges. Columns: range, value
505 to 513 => 2.06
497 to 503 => 1.71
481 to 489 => 2.28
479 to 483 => 2.44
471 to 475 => 2.27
